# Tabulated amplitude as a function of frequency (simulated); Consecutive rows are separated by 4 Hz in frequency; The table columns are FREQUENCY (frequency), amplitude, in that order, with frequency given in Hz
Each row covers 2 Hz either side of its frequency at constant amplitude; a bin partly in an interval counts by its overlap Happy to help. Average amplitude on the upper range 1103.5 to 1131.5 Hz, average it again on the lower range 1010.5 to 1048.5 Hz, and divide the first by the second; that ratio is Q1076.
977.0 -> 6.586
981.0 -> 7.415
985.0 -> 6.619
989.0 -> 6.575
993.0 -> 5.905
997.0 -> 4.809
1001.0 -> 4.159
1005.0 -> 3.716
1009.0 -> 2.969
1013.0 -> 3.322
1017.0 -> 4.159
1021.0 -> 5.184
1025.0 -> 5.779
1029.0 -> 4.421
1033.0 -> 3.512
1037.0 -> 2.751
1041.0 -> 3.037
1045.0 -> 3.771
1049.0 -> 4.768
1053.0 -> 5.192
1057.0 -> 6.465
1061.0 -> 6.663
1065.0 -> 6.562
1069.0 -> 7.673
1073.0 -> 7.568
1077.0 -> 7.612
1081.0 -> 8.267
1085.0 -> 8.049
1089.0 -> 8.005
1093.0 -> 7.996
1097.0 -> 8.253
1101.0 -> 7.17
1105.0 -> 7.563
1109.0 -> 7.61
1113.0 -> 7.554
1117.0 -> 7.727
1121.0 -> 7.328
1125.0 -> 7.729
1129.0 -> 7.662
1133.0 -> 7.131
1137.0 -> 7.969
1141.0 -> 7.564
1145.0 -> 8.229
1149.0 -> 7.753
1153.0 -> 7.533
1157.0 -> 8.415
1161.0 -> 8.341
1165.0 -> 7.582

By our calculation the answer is 1.9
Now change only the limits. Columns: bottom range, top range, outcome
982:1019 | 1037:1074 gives 1.16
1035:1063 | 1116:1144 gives 1.63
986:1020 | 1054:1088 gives 1.61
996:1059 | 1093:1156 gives 1.81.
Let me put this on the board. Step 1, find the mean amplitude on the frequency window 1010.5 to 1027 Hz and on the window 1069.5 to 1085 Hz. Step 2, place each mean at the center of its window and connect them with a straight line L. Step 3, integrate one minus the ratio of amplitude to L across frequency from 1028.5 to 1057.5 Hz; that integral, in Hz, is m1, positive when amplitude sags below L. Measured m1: 8.99 Hz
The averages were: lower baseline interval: 4.56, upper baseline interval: 7.83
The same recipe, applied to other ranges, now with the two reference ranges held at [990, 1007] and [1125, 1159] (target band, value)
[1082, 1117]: -4.7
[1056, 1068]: -1.1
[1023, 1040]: 4.3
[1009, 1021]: 3.0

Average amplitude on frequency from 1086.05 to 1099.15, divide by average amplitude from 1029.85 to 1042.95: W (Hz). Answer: 2.51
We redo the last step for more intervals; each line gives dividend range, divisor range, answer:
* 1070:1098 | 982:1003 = 1.39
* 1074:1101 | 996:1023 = 1.98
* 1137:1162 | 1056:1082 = 1.10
